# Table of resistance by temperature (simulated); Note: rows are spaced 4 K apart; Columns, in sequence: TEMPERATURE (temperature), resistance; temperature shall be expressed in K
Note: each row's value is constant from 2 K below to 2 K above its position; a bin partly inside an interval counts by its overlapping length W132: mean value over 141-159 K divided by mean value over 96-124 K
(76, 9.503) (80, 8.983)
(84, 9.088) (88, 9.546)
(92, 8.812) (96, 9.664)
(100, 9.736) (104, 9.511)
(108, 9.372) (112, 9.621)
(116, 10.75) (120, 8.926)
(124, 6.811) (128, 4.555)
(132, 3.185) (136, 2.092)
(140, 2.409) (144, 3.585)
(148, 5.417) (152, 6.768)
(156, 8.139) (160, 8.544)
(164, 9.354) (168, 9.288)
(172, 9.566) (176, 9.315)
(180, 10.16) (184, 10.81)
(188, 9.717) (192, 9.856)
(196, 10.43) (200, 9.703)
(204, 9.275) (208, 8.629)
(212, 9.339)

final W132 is 0.63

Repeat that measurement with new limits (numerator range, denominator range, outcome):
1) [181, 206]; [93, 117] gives 1.03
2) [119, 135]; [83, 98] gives 0.59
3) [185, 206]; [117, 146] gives 2.08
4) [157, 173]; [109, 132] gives 1.17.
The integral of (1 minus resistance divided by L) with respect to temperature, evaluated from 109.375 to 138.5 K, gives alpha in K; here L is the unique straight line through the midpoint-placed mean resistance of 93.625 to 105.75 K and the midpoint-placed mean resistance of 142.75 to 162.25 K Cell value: 6.5 K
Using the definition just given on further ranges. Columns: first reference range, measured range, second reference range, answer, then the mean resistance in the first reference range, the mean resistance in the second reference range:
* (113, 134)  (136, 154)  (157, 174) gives 8.6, 6.98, 9.13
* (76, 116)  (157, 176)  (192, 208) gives 0.9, 9.45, 9.66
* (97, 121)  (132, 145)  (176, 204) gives 9.4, 9.68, 10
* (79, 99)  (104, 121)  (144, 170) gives -2.0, 9.26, 7.58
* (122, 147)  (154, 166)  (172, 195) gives -2.8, 3.84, 9.96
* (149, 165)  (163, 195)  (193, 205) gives -3.0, 7.96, 9.85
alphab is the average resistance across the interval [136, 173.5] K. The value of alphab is 6.71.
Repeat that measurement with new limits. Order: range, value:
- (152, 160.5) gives 7.94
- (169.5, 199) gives 9.96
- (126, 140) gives 3.15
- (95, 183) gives 7.59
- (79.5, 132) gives 8.66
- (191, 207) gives 9.74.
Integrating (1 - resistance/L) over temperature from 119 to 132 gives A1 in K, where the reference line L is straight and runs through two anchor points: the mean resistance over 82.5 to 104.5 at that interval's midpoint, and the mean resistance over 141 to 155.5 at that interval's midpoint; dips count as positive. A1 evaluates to 2.0 K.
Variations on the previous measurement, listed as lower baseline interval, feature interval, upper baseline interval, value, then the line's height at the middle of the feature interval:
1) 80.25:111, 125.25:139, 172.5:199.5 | 8.9 K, 9.63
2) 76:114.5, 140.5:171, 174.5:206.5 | 8.1 K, 9.71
